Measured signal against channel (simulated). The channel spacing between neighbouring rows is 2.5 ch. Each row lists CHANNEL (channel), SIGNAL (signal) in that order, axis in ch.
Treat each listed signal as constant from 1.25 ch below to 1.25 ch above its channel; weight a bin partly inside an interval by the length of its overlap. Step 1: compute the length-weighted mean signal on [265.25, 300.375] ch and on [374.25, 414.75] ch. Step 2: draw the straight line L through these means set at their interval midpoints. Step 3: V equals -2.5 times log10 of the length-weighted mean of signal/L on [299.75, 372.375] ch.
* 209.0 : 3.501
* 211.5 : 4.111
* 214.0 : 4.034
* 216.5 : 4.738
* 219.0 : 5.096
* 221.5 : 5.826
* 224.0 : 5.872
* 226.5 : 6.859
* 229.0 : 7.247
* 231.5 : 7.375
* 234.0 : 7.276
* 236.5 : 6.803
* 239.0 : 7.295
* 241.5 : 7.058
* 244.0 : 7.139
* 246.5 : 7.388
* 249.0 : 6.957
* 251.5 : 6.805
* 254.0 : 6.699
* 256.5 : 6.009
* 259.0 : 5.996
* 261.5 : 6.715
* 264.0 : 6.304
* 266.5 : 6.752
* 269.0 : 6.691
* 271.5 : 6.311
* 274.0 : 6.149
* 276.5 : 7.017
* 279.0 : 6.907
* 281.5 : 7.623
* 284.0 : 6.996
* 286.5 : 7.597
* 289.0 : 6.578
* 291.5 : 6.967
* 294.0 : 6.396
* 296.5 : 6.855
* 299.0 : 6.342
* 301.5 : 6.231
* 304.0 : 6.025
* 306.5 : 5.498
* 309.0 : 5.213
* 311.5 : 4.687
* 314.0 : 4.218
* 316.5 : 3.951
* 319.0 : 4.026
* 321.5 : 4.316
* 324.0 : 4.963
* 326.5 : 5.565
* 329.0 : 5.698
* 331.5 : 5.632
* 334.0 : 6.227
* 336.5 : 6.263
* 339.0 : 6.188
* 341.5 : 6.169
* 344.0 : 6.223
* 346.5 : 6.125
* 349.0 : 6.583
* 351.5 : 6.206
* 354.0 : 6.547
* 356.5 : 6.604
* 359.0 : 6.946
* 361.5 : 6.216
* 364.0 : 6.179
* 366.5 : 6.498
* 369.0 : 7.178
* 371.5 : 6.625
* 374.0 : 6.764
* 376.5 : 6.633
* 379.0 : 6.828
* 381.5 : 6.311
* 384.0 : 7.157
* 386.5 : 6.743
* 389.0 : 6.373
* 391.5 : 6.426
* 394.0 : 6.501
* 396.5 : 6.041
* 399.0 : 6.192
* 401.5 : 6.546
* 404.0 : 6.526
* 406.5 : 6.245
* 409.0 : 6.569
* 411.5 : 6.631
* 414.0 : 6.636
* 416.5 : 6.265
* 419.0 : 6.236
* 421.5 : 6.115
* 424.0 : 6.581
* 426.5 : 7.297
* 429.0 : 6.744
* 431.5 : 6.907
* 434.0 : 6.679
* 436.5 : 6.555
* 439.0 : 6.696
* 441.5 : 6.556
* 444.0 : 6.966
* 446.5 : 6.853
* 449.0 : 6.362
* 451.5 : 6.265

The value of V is 0.15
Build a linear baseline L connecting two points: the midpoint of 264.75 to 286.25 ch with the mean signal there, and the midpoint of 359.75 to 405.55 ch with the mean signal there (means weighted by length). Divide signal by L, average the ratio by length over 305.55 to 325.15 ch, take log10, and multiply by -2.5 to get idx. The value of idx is 0.41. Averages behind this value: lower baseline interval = 6.83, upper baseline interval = 6.54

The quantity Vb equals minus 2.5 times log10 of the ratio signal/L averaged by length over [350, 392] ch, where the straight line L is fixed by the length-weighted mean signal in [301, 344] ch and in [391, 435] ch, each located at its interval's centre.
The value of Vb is -0.11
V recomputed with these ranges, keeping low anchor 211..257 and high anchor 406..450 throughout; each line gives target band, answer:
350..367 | 0.013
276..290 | -0.110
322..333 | 0.200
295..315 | 0.145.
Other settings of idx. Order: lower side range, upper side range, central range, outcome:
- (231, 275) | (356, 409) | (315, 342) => 0.24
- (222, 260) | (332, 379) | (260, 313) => 0.04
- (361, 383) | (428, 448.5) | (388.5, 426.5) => 0.04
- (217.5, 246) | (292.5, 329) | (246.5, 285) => -0.10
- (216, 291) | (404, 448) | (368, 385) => -0.02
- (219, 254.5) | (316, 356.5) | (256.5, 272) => 0.02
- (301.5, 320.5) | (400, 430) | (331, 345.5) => -0.16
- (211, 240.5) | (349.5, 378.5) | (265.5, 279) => -0.06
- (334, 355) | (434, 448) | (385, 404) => 0.01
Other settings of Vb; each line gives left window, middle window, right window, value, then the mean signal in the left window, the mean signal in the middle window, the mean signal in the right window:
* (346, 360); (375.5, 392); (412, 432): -0.02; 6.51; 6.65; 6.59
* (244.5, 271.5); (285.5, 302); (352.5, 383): -0.02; 6.63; 6.72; 6.61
